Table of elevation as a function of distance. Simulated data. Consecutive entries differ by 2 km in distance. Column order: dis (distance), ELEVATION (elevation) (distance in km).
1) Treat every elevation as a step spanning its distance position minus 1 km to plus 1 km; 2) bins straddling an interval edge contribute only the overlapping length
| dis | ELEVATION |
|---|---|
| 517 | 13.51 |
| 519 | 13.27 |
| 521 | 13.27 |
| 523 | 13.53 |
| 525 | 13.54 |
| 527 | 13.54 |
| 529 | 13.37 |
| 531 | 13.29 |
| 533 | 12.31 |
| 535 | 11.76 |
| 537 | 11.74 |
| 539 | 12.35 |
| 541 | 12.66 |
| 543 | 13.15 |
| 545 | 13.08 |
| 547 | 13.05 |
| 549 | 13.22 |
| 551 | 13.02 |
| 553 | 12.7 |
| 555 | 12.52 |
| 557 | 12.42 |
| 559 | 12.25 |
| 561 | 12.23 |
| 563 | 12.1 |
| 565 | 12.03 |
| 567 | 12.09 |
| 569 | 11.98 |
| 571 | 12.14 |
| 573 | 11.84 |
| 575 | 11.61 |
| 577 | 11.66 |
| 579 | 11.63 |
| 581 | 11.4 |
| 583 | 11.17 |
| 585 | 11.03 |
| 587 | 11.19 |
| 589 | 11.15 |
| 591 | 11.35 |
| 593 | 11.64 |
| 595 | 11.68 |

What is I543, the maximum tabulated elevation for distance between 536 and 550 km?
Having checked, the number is 13.22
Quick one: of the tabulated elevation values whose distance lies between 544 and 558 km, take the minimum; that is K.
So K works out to 12.42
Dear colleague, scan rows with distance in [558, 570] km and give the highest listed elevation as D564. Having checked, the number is 12.25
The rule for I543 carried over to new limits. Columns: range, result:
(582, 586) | 11.17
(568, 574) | 12.14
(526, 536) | 13.54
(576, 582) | 11.66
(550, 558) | 13.02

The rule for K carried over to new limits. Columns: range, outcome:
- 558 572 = 11.98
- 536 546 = 11.74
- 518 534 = 12.31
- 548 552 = 13.02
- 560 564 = 12.1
